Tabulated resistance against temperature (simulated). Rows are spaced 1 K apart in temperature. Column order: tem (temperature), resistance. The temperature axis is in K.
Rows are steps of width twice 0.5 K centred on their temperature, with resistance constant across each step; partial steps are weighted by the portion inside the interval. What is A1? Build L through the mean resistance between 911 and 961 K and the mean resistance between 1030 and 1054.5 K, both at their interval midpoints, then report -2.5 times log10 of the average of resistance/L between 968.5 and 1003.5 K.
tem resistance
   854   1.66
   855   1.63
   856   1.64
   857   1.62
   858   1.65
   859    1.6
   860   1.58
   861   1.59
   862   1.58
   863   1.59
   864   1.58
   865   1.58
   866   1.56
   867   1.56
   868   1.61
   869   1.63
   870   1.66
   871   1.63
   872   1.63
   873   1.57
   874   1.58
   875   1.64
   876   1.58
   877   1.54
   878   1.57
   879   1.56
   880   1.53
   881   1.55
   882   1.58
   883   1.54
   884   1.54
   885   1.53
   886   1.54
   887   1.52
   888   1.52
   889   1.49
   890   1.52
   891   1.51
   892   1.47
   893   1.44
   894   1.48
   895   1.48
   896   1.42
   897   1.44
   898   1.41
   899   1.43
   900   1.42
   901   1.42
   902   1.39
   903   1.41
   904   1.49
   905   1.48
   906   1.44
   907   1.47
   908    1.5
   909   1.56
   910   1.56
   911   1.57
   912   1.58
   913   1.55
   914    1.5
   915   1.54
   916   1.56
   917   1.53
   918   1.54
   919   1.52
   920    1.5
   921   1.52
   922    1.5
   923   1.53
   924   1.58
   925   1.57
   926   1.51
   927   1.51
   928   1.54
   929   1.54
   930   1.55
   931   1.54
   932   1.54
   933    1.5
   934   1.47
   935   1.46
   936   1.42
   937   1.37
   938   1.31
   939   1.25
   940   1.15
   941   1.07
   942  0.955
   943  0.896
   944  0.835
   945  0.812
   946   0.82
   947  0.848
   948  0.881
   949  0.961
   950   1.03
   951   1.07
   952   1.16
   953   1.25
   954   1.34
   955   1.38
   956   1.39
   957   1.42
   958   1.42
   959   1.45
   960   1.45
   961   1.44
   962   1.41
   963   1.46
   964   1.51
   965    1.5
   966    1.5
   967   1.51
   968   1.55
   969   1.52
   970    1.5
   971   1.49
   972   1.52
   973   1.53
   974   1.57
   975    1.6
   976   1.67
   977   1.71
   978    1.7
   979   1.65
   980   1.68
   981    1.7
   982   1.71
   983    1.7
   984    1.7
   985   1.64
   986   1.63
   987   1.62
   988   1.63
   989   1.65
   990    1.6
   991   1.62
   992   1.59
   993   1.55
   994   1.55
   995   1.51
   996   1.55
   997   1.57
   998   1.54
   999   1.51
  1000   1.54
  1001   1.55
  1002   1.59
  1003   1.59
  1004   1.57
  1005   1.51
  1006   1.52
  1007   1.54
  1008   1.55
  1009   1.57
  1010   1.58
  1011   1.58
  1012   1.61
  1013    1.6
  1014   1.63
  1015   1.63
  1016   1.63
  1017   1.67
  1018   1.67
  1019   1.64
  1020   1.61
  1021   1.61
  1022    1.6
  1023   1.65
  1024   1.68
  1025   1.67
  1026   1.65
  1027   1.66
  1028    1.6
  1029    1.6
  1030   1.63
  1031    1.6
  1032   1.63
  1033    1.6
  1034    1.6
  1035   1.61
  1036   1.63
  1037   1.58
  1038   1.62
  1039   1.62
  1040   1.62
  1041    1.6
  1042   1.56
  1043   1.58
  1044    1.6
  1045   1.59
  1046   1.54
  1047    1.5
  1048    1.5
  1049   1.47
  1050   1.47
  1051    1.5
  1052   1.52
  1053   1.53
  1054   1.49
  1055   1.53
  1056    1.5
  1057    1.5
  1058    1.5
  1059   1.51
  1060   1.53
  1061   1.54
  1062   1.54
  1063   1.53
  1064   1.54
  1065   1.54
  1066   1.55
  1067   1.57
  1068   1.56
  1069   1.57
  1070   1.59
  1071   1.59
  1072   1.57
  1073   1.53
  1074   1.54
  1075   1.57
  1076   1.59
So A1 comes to -0.11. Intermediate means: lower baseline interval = 1.34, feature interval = 1.6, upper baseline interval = 1.57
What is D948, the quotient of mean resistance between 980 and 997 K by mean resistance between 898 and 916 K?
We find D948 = 1.09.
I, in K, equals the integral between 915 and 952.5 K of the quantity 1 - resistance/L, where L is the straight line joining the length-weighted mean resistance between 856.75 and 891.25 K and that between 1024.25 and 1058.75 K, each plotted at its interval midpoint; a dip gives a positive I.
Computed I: 6.3 K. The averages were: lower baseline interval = 1.57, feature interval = 1.31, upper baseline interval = 1.57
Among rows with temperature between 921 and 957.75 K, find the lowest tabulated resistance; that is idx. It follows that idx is 0.812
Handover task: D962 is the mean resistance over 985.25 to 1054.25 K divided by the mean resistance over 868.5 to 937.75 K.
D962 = 1.05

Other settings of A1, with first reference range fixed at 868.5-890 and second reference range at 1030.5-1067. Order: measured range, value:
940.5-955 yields 0.475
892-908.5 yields 0.086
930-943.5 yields 0.190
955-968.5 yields 0.072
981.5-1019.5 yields -0.027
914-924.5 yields 0.023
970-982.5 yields -0.044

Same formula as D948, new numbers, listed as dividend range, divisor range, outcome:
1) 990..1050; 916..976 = 1.16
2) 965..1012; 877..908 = 1.07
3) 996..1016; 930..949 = 1.33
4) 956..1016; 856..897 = 1.01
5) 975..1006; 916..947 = 1.19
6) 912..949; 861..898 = 0.87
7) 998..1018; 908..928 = 1.03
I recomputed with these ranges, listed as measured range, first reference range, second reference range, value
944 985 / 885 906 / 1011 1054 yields 3.33 K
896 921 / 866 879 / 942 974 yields -0.46 K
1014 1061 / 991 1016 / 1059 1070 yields -0.83 K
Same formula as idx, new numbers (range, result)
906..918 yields 1.44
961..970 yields 1.41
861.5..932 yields 1.39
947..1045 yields 0.848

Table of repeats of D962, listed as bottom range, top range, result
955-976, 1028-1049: 1.07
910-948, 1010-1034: 1.18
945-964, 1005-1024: 1.31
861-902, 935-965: 0.79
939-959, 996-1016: 1.42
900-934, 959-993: 1.04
